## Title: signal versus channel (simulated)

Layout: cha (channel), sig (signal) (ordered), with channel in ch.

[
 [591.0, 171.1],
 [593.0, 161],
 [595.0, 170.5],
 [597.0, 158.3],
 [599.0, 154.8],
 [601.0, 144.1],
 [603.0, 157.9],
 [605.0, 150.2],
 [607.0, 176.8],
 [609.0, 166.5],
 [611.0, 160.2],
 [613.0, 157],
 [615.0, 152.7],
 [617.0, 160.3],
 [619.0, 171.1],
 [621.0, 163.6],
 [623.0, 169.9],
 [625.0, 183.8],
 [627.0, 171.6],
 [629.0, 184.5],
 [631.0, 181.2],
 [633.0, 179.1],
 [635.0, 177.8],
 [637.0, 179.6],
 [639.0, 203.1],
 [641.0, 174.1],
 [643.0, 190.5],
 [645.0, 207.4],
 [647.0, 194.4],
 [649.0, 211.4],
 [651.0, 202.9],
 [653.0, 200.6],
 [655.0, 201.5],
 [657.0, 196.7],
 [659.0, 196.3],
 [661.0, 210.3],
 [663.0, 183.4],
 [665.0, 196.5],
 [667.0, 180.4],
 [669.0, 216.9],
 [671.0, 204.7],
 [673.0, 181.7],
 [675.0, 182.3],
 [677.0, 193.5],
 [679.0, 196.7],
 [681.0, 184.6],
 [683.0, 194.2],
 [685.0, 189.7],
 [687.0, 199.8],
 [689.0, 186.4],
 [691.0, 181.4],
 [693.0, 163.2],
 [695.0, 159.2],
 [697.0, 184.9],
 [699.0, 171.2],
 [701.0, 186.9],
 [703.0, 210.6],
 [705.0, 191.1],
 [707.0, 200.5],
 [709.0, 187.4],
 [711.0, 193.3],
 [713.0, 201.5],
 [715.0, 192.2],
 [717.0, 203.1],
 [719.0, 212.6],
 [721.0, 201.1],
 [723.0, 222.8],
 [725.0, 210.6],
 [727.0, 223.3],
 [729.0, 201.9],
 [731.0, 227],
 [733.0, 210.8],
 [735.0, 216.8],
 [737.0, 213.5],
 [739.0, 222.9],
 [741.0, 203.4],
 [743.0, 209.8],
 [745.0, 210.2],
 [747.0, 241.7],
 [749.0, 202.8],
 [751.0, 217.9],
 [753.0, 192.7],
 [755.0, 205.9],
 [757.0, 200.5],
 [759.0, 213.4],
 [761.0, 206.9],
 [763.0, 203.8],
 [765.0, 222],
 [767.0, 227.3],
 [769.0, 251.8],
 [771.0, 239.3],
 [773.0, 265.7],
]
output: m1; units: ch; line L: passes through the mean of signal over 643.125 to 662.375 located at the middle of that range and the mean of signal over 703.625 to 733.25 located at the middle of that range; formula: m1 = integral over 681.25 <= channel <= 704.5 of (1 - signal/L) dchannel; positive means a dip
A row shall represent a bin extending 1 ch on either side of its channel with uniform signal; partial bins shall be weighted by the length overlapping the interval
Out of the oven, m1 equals 2.2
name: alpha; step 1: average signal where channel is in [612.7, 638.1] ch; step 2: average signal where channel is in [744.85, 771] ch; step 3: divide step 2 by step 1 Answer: 1.26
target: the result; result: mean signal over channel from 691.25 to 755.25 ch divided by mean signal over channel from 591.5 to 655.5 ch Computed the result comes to 1.16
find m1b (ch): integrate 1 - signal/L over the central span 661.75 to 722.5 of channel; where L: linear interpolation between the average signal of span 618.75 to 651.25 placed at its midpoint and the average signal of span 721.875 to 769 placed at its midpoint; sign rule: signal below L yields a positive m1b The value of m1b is 2.6 ch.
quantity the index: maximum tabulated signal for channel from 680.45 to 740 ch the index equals 227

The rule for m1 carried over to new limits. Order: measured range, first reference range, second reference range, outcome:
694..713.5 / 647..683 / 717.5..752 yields 1.7 ch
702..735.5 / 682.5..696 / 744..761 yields -1.9 ch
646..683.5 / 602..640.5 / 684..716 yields -3.4 ch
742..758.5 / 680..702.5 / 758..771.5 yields 0.4 ch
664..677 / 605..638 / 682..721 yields -0.8 ch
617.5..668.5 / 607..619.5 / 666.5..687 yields -3.4 ch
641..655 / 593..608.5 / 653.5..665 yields -0.7 ch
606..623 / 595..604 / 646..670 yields 0.3 ch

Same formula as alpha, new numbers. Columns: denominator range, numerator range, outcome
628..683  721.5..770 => 1.11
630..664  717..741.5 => 1.10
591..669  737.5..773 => 1.22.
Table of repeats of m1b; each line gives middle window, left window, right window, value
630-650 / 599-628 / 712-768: -1.9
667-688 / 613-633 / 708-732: -0.3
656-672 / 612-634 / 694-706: -1.8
